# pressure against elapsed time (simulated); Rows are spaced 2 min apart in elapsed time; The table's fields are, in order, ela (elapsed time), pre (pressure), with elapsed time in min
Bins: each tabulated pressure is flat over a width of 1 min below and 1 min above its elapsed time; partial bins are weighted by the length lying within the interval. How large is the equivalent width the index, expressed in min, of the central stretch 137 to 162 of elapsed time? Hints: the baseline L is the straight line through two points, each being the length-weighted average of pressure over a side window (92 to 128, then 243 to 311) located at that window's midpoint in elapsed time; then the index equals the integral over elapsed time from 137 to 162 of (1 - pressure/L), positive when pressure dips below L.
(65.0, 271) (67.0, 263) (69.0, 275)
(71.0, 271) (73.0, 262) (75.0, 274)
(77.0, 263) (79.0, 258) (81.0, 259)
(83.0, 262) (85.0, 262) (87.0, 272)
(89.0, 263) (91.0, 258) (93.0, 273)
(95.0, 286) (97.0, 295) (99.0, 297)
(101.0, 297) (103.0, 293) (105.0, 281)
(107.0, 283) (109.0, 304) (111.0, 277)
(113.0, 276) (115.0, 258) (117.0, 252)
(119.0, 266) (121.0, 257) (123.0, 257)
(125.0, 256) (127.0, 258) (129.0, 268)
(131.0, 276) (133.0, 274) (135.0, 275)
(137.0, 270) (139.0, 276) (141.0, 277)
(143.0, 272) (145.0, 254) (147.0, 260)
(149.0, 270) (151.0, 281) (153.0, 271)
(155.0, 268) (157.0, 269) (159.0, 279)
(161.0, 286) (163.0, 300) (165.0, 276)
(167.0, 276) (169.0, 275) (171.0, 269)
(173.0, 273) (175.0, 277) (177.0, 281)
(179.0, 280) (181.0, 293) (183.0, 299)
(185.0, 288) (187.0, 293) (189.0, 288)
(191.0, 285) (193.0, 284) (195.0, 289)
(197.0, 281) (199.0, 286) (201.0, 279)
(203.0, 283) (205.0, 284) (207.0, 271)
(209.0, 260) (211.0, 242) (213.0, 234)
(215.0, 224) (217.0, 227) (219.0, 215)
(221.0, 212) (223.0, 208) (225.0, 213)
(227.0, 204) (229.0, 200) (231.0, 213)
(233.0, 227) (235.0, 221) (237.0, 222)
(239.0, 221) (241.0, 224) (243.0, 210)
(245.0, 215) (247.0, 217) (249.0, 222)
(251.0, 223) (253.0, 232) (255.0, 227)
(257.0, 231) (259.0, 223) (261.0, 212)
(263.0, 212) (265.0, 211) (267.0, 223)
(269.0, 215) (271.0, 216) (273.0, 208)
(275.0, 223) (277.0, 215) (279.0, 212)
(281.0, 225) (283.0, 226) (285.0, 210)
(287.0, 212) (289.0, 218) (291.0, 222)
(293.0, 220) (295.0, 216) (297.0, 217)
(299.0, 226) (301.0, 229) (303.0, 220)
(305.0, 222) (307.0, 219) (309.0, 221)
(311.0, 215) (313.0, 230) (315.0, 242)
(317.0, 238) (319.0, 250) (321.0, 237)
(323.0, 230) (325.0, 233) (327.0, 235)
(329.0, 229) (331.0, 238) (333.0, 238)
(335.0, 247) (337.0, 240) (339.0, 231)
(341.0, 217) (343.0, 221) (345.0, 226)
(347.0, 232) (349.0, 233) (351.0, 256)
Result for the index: -0.9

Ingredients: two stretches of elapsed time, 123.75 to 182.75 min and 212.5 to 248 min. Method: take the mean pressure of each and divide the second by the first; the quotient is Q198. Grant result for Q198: 0.79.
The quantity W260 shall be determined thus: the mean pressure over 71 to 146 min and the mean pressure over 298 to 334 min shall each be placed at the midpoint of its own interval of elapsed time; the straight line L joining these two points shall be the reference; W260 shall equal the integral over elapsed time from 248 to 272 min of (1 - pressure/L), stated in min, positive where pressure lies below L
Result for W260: 2.09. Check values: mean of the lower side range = 271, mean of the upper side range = 231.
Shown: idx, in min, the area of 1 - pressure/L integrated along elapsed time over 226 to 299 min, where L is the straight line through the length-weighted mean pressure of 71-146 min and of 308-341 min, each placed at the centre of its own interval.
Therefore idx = 7.96 min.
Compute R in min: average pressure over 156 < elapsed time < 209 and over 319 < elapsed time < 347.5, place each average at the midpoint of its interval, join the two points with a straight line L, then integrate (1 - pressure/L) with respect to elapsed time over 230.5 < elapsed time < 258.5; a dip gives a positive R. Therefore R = 4.3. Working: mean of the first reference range 282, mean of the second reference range 233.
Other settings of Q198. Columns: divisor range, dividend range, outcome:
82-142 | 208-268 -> 0.81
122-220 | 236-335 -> 0.82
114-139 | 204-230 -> 0.87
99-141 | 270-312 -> 0.80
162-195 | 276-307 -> 0.77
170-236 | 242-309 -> 0.85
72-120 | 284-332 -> 0.83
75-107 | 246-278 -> 0.80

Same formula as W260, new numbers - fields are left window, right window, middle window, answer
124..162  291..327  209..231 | 2.72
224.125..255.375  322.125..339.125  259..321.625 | 1.86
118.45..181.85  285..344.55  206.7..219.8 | 0.91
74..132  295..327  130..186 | -3.53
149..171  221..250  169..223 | -4.35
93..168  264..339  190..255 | 2.70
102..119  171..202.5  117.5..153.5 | 1.58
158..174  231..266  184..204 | -2.03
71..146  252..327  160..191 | -3.71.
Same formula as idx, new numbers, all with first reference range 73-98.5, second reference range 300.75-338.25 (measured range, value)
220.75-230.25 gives 1.5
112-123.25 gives 0.1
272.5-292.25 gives 1.7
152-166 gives -1.1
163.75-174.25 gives -0.8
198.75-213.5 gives -1.0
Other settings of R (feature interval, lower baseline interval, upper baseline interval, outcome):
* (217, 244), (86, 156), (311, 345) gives 4.0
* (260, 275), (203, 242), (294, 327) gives 0.9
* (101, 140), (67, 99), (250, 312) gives -1.8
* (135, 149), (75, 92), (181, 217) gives 0.0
